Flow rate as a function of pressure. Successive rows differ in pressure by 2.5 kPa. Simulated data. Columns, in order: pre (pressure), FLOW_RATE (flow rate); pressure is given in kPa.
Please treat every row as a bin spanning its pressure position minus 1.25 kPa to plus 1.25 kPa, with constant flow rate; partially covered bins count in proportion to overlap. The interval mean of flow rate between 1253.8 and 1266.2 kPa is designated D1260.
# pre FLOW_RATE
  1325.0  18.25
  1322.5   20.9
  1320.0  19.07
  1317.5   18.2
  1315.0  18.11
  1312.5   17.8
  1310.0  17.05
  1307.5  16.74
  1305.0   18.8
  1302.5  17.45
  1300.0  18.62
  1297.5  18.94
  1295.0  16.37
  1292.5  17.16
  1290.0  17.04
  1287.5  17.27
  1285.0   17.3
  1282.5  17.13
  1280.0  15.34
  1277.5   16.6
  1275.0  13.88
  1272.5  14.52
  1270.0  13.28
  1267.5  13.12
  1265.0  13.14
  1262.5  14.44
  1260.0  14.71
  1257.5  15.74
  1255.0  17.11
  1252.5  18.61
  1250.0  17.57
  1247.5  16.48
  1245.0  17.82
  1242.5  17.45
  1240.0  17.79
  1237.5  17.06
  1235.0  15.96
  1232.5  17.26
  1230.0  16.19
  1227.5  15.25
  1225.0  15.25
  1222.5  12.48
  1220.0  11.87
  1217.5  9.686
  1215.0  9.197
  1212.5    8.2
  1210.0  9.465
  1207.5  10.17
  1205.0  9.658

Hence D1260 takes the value 15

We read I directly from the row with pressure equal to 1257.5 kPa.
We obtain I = 15.74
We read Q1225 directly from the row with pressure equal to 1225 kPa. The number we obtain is 15.25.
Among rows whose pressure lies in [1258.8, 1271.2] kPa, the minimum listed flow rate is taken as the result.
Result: 13.12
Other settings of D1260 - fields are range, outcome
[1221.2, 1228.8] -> 14.3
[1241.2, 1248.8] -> 17.3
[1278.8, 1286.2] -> 16.6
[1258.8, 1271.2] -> 13.7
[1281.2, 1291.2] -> 17.2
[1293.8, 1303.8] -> 17.9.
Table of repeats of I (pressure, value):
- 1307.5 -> 16.74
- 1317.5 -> 18.2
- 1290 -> 17.04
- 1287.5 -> 17.27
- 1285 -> 17.3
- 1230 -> 16.19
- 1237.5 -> 17.06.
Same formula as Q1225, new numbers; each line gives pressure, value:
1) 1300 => 18.62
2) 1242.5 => 17.45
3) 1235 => 15.96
